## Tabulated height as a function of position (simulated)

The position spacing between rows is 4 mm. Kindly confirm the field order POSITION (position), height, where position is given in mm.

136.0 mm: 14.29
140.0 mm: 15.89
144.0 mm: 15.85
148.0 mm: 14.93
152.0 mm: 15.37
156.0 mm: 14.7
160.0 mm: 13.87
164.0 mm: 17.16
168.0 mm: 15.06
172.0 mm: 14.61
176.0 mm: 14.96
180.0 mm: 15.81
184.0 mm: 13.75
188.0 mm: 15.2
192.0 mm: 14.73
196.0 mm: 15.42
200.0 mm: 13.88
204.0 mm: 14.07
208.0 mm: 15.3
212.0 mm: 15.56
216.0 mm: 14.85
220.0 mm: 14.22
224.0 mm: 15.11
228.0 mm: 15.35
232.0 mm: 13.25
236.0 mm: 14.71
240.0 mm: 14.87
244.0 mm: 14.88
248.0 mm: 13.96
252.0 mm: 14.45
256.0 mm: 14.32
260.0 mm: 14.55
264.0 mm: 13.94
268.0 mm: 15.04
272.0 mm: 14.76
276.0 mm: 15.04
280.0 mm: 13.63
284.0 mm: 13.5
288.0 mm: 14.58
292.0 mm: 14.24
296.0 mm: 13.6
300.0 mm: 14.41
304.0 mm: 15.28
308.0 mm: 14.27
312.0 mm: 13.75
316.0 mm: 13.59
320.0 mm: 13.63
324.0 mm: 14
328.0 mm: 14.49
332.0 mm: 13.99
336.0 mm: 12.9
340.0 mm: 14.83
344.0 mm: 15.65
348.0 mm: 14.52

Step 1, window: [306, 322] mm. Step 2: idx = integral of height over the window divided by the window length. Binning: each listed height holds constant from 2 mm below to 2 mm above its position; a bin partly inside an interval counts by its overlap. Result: 13.8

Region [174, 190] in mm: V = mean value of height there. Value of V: 14.9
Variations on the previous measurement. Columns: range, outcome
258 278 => 14.7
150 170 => 15.2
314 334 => 13.9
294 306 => 14.4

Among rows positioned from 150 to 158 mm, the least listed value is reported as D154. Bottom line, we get 14.7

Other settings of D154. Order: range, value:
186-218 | 13.88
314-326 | 13.59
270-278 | 14.76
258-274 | 13.94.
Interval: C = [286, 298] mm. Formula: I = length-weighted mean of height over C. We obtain 14.1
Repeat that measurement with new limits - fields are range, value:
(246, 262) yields 14.3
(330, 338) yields 13.4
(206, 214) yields 15.4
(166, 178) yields 14.9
